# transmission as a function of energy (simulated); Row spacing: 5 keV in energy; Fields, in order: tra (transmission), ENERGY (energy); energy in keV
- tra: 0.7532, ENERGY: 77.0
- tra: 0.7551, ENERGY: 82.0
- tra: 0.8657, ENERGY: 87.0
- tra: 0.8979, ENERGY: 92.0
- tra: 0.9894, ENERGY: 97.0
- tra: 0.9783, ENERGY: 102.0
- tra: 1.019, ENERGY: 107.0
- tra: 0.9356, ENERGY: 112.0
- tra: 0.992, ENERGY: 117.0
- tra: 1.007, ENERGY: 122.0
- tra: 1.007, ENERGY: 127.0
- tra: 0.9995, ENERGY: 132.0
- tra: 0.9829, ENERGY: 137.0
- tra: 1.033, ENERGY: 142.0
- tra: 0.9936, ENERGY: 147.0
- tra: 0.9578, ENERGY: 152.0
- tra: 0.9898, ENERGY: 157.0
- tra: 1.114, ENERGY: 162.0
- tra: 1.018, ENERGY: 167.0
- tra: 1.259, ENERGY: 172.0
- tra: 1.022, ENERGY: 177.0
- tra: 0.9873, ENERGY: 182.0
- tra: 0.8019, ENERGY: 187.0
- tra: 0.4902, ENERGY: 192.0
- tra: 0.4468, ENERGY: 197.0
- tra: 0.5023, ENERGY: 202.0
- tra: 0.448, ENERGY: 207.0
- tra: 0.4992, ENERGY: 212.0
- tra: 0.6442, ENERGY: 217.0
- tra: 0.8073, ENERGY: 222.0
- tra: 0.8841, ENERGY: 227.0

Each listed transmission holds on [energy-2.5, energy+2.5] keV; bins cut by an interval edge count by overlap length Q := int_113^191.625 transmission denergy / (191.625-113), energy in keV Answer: 0.995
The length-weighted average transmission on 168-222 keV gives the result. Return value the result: 0.723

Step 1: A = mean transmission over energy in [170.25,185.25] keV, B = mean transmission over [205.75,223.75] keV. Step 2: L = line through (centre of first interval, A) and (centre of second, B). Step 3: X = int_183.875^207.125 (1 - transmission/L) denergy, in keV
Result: 8.0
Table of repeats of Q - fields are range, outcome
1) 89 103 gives 0.95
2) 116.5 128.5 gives 1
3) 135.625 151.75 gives 0.998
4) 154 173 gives 1.08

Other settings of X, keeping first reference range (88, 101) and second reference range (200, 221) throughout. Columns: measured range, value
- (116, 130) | -2.68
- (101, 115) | -1.33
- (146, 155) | -2.70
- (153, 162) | -3.68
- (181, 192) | -2.83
